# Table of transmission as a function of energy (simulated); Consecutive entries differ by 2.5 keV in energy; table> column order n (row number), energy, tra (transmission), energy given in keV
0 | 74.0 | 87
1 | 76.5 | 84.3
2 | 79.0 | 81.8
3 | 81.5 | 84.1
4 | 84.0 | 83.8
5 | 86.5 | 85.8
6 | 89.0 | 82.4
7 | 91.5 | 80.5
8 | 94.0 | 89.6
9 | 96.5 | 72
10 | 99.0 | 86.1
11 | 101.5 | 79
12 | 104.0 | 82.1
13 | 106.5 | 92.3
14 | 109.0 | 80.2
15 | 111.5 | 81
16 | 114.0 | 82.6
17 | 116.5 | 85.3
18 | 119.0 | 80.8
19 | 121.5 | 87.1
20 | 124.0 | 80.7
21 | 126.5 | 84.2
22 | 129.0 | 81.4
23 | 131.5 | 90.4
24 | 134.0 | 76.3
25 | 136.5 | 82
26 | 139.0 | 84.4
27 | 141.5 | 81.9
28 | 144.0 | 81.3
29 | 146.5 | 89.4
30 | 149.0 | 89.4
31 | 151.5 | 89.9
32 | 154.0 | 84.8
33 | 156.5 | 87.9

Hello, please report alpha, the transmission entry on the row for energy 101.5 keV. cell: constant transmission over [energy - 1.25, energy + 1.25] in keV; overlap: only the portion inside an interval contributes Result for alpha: 79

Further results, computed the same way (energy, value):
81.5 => 84.1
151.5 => 89.9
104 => 82.1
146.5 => 89.4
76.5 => 84.3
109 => 80.2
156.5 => 87.9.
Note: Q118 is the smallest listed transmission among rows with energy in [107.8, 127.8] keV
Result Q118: 80.2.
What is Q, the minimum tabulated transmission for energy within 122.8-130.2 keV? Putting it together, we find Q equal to 80.7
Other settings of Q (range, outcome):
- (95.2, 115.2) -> 72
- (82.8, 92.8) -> 80.5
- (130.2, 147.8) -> 76.3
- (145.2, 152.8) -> 89.4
